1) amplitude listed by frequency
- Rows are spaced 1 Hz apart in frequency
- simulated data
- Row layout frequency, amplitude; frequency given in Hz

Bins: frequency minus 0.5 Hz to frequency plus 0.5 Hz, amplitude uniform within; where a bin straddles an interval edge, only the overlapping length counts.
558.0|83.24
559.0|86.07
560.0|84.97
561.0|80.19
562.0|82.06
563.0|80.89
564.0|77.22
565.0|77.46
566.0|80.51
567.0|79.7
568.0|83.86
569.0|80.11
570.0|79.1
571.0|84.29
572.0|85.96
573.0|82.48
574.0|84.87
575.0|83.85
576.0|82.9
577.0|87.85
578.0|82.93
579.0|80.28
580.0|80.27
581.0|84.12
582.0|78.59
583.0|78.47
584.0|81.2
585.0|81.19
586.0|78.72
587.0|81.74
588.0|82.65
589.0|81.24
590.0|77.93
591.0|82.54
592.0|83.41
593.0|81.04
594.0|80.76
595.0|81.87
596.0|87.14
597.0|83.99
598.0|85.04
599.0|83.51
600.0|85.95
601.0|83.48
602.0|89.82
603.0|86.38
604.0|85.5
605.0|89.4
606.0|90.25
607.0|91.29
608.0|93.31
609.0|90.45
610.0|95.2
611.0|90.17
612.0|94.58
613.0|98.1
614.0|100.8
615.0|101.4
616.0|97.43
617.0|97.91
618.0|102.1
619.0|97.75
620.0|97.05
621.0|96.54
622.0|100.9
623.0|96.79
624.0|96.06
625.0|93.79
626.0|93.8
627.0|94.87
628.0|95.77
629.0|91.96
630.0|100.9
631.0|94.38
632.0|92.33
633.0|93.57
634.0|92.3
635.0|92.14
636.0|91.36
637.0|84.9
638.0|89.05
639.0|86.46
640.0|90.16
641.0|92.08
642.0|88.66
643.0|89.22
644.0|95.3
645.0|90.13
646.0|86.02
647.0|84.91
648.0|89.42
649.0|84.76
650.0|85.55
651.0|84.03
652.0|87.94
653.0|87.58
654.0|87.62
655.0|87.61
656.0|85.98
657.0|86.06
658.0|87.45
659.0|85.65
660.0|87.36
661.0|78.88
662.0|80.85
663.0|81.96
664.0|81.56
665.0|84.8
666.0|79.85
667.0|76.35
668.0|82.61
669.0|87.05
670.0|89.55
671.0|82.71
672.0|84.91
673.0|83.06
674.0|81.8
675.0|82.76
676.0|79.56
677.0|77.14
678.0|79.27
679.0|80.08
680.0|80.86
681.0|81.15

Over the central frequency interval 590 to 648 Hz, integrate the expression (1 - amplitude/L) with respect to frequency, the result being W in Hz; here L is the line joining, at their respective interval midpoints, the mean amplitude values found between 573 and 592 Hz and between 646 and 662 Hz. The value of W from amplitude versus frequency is -5.0 Hz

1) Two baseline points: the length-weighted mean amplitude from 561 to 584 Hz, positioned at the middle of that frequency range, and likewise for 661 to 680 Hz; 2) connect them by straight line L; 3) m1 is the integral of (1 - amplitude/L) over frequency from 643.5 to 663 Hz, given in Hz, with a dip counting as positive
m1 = -1.08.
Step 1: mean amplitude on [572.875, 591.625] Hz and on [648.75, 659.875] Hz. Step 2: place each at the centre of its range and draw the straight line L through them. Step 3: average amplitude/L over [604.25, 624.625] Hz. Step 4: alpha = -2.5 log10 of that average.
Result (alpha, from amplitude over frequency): -0.14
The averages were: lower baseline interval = 81.8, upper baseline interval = 86.5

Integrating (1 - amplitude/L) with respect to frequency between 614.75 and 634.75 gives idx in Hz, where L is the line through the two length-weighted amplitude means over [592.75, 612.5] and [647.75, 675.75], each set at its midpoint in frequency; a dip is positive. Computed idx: -2.3 Hz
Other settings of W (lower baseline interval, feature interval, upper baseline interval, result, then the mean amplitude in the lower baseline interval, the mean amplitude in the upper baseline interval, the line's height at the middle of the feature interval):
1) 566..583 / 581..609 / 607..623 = 1.75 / 82.4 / 96.7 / 89.7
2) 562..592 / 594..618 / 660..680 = -2.63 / 81.5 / 81.9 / 81.7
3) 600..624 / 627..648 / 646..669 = -0.56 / 94.1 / 84.6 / 88.7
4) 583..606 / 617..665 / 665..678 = -4.37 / 83.4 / 82.3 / 82.7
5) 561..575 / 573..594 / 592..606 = 0.37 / 81.5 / 85.1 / 83.3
